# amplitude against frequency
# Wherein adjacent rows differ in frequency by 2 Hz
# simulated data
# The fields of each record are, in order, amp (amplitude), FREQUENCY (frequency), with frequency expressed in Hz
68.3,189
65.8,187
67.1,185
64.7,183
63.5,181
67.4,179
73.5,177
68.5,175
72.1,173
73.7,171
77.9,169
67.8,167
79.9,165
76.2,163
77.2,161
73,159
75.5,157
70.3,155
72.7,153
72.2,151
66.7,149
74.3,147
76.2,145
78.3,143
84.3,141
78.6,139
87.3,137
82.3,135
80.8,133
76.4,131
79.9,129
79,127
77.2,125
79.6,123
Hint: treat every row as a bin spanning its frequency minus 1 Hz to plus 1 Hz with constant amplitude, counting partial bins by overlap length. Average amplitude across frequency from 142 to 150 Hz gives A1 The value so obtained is 73.9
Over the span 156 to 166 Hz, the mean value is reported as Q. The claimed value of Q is 76.4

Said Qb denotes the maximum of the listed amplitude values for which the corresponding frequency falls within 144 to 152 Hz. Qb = 76.2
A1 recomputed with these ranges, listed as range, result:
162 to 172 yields 75.1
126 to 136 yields 79.7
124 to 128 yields 78.1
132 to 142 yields 82.7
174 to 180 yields 69.8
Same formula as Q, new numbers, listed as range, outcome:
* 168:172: 75.8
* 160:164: 76.7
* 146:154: 71.5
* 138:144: 80.4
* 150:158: 72.7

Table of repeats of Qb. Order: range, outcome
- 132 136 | 82.3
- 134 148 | 87.3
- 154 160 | 75.5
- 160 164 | 77.2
